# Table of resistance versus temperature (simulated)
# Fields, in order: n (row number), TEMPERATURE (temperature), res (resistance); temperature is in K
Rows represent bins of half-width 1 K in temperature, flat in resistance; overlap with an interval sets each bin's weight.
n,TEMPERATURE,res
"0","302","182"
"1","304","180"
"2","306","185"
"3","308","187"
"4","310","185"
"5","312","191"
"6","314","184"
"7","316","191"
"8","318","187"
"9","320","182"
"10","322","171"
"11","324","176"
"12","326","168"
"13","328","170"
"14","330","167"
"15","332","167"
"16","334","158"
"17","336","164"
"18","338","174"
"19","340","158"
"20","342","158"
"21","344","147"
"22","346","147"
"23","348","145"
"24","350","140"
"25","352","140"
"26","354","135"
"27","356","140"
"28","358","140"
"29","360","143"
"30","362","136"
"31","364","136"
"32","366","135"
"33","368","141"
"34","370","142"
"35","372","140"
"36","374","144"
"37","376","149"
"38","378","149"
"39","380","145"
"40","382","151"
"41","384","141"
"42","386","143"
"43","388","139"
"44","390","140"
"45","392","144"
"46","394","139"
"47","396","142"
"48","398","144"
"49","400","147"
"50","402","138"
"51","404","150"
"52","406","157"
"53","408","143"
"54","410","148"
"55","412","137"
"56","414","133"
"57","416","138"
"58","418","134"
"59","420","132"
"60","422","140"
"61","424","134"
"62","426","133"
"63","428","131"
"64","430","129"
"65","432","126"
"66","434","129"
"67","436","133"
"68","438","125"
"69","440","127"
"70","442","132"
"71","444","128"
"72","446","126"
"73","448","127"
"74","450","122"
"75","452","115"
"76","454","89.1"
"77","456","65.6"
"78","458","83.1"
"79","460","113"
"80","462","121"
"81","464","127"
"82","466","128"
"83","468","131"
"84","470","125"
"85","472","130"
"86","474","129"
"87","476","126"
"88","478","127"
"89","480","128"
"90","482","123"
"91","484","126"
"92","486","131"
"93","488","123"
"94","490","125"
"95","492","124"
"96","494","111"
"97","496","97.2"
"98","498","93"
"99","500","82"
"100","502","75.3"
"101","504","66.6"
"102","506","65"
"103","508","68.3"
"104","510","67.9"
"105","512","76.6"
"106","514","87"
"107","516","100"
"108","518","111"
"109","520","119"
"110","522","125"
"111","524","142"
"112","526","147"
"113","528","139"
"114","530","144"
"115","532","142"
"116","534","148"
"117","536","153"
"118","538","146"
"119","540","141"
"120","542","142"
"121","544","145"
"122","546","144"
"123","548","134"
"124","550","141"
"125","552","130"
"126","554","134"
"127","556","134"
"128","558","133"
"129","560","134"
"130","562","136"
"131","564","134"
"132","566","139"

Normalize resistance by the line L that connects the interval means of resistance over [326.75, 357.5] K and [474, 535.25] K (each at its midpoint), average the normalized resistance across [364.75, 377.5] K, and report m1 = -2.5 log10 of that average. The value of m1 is 0.03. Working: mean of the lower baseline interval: 154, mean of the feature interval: 142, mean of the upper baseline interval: 112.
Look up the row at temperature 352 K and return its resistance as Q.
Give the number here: 140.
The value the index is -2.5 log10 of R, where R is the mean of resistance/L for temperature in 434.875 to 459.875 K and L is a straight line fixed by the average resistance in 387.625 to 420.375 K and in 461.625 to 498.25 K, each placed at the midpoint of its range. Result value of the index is 0.149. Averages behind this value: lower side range 142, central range 114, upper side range 123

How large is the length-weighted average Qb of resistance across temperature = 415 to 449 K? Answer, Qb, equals 131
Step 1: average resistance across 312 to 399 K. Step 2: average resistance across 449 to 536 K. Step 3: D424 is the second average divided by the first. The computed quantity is 0.7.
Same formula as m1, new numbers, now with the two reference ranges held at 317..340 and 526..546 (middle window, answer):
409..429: 0.17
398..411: 0.10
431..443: 0.22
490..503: 0.45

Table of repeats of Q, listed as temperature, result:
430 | 129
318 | 187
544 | 145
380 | 145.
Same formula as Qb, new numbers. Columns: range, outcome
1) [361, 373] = 138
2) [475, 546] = 117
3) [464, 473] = 128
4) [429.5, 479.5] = 121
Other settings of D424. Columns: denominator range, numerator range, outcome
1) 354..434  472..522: 0.74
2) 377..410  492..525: 0.65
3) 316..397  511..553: 0.87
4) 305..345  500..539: 0.64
